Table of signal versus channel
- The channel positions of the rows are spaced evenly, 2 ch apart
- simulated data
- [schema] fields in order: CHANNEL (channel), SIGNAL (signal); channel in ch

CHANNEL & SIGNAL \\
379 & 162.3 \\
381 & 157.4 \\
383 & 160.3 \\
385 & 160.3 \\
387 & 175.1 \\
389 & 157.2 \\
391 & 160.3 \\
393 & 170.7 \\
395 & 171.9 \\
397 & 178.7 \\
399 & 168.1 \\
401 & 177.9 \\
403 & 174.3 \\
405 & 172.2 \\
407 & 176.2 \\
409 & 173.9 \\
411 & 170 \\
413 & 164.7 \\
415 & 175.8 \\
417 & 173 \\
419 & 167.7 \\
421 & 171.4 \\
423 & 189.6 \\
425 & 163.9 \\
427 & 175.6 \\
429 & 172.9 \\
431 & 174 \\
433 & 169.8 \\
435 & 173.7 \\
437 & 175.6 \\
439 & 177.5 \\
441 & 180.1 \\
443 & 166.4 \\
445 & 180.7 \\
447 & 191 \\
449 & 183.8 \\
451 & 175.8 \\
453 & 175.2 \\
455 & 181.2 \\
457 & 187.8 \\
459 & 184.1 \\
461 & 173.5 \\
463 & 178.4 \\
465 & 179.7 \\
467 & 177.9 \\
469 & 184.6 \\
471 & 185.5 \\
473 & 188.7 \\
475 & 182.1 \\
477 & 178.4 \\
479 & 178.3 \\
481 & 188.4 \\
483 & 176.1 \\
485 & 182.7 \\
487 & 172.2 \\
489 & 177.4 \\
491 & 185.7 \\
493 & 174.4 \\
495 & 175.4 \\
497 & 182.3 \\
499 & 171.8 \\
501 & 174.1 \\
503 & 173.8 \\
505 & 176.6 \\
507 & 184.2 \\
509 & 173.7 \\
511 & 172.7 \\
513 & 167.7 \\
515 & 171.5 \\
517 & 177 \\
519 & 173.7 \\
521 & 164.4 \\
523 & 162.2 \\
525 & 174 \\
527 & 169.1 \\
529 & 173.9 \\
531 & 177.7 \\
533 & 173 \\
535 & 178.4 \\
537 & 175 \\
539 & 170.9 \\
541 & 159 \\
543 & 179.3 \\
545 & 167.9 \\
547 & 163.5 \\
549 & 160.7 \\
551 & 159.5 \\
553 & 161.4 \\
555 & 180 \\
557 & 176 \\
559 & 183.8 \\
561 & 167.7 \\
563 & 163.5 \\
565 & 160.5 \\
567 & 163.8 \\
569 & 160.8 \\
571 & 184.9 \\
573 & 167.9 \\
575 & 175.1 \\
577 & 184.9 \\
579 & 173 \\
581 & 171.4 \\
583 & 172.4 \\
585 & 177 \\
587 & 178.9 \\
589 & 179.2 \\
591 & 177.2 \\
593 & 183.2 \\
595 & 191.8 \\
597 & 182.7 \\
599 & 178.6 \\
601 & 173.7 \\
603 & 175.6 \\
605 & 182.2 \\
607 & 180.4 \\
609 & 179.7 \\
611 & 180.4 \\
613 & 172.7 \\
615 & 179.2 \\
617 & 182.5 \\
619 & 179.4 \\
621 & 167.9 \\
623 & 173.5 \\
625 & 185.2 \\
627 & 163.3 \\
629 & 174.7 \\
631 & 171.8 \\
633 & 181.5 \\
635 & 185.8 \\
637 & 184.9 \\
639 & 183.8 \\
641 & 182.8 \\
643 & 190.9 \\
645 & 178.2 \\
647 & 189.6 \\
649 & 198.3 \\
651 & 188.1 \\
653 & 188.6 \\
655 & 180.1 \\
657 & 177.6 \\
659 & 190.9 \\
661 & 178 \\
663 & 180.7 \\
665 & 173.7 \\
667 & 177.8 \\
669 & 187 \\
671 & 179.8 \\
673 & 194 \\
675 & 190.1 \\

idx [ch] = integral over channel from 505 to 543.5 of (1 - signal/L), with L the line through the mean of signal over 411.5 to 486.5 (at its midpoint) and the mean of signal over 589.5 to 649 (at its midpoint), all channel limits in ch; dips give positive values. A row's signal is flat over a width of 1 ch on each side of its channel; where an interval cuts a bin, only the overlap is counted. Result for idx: 1.4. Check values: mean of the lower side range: 178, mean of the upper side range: 180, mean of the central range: 173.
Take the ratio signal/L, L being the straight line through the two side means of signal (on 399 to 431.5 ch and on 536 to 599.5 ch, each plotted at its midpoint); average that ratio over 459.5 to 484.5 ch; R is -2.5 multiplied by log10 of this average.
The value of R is -0.05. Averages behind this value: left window 173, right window 173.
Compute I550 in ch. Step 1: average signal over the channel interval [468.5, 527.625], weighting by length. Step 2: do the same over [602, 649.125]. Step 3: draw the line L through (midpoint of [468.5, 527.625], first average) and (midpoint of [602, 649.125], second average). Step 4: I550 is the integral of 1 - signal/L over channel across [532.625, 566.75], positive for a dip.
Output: 1.7 ch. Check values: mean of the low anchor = 177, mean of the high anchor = 180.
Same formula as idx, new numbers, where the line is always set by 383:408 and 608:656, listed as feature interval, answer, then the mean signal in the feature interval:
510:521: 0.2 ch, 172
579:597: 0.0 ch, 179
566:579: 0.4 ch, 173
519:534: 0.4 ch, 171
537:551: 0.8 ch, 167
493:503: -0.1 ch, 176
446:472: -1.3 ch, 181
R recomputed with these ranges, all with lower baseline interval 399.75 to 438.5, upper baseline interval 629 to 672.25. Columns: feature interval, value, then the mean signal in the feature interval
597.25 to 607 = 0.02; 178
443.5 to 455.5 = -0.04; 181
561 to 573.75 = 0.08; 167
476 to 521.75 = 0.00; 176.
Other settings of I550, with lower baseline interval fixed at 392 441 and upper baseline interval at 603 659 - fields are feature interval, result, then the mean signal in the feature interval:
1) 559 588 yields 1.1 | 172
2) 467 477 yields -0.5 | 184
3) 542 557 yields 0.8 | 168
